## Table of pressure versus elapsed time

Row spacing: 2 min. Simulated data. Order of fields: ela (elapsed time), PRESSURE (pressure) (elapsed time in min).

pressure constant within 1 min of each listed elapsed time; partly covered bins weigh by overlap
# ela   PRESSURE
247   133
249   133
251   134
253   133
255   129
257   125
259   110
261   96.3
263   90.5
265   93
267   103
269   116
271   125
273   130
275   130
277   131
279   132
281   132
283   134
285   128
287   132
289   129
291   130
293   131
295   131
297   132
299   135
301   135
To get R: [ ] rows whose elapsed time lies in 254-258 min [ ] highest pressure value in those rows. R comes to 129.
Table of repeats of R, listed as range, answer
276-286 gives 134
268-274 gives 130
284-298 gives 132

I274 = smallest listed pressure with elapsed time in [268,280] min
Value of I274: 116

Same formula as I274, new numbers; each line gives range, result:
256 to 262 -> 96.3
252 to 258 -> 125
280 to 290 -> 128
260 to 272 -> 90.5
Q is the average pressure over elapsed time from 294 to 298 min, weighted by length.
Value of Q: 132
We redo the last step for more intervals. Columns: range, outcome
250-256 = 132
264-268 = 98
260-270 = 99.8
